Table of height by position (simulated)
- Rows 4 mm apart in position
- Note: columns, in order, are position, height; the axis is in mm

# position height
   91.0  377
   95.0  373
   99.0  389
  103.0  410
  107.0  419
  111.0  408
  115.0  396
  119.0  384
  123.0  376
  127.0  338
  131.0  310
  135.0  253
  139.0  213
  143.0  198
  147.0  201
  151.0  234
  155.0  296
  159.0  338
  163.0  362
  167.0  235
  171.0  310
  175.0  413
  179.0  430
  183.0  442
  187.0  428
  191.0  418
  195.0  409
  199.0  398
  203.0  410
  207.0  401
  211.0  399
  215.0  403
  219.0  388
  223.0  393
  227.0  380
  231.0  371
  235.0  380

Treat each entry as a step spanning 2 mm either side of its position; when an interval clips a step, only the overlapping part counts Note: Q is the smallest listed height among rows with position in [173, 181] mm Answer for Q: 413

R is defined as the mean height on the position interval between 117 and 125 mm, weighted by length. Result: 380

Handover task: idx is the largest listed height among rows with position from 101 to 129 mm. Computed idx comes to 419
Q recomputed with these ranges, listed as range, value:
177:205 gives 398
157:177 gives 235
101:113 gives 408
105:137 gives 253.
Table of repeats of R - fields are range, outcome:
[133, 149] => 216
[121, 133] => 341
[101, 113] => 412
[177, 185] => 436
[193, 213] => 403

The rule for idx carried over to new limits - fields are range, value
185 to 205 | 428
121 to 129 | 376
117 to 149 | 384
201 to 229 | 410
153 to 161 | 338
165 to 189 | 442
